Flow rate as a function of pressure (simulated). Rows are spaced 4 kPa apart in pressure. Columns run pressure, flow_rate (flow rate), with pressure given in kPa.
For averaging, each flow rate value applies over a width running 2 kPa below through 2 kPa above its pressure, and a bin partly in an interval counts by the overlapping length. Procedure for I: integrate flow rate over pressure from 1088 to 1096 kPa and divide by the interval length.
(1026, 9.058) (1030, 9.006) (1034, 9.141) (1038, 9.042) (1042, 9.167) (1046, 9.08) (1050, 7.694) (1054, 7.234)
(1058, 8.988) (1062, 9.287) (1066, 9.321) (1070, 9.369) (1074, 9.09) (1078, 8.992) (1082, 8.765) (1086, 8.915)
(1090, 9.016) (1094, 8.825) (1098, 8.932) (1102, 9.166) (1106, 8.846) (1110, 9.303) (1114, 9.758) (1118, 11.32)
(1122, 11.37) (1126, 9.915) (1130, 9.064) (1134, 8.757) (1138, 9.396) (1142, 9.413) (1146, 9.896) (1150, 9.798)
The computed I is 8.92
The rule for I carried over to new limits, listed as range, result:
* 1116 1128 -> 10.9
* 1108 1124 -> 10.4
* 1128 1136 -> 8.91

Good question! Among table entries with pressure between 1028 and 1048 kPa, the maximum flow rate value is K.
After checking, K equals 9.167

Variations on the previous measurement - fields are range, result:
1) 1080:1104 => 9.166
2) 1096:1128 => 11.37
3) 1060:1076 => 9.369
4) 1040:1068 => 9.321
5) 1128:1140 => 9.396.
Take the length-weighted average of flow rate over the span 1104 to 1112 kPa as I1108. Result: 9.07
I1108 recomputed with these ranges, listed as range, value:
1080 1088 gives 8.84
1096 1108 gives 8.98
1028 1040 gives 9.06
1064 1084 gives 9.11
